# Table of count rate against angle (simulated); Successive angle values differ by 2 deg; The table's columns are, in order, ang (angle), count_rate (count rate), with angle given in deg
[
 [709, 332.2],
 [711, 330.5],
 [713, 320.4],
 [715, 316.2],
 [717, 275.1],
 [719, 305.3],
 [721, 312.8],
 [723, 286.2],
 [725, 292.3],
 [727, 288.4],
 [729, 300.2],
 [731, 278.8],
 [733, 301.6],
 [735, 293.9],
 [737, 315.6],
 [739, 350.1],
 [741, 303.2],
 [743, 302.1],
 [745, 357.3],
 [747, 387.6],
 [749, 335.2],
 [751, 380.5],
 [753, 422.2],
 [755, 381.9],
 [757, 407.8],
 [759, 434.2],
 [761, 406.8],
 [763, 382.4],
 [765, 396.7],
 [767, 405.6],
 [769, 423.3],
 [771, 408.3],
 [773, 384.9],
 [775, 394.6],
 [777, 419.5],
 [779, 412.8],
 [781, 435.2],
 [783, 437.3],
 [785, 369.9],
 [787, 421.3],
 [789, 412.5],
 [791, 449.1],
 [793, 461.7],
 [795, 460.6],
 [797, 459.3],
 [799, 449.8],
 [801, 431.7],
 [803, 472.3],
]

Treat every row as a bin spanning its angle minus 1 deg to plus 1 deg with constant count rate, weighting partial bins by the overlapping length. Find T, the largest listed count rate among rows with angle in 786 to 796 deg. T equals 461.7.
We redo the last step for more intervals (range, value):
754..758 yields 407.8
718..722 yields 312.8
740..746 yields 357.3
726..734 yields 301.6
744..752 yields 387.6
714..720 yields 316.2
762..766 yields 396.7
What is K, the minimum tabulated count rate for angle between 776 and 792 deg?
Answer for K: 369.9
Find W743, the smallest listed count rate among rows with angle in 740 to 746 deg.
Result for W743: 302.1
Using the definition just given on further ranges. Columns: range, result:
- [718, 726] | 286.2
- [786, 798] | 412.5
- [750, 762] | 380.5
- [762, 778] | 382.4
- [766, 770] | 405.6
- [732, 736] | 293.9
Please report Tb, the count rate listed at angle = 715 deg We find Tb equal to 316.2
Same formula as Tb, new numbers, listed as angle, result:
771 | 408.3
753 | 422.2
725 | 292.3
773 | 384.9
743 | 302.1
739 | 350.1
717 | 275.1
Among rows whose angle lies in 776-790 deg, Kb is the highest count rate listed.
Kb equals 437.3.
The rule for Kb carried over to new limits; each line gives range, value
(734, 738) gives 315.6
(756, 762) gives 434.2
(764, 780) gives 423.3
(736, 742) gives 350.1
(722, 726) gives 292.3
